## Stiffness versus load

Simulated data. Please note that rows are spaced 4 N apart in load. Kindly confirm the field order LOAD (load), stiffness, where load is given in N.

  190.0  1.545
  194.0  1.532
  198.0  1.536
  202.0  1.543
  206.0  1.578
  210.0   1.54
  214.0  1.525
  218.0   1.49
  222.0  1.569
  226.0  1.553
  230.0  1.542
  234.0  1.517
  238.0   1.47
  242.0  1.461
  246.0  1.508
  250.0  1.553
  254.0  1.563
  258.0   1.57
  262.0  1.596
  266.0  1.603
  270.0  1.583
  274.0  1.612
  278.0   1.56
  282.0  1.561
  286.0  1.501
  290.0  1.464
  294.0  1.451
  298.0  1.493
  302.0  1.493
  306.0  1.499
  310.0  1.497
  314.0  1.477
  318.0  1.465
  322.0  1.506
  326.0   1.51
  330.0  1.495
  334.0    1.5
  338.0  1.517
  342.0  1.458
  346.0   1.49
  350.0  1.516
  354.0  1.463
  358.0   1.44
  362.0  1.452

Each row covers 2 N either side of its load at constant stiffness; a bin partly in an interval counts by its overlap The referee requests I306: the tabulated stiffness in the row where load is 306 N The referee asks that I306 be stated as 1.499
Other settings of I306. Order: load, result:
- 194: 1.532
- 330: 1.495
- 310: 1.497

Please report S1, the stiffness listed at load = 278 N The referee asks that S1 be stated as 1.56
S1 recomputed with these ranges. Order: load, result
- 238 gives 1.47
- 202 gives 1.543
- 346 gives 1.49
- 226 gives 1.553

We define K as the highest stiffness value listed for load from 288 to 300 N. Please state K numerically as 1.493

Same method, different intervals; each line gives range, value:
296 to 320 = 1.499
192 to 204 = 1.543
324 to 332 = 1.51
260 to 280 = 1.612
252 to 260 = 1.57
